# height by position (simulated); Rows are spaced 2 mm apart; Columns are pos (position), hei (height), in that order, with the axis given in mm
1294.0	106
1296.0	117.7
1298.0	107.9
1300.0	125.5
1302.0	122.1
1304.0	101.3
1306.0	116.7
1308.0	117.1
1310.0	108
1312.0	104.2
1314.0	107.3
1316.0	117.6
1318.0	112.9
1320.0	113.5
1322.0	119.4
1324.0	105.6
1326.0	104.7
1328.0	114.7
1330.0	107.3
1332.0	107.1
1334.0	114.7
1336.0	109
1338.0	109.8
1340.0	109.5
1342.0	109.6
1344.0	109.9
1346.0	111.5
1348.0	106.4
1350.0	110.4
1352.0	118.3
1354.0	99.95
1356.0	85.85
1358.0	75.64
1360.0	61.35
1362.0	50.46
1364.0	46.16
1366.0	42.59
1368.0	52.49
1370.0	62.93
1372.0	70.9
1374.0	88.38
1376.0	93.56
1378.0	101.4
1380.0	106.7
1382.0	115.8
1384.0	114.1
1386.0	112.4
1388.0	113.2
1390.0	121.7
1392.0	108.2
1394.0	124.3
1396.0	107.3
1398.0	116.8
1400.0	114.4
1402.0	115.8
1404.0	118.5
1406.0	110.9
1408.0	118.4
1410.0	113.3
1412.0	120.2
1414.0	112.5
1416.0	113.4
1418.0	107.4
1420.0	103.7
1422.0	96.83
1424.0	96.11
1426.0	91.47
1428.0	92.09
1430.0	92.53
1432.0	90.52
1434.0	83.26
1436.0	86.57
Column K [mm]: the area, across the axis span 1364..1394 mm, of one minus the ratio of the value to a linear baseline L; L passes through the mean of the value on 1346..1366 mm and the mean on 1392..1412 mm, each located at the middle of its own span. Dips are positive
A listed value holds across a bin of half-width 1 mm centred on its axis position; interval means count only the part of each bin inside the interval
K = 2.4 mm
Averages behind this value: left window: 83.2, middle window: 92.6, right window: 115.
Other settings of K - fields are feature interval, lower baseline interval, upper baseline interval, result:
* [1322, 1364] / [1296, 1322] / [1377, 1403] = 4.84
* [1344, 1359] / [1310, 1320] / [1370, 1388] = 0.34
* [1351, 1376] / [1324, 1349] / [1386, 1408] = 8.88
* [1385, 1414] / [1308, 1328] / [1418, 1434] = -4.86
